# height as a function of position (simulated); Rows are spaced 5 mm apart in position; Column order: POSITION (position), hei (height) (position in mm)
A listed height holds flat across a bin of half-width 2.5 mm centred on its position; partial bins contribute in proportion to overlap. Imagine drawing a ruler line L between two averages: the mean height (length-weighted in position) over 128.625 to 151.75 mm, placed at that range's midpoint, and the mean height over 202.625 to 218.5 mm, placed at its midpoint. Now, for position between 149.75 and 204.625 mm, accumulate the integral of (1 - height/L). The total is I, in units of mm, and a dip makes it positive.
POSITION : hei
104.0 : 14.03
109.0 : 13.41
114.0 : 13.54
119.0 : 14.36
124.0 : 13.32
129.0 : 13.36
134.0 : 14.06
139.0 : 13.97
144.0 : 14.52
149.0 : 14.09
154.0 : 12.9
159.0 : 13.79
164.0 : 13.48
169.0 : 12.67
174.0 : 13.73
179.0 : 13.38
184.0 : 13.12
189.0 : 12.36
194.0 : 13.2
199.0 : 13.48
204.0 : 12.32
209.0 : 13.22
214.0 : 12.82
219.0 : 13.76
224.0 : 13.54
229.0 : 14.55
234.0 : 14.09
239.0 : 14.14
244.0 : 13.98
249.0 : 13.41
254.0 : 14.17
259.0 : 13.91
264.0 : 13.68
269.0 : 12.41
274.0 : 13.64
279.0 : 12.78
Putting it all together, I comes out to 1.1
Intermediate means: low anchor 14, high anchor 12.9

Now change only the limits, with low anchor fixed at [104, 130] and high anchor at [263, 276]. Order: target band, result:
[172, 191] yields 0.4 mm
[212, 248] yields -1.5 mm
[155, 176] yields 0.2 mm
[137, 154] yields -0.6 mm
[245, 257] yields -0.5 mm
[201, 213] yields 0.5 mm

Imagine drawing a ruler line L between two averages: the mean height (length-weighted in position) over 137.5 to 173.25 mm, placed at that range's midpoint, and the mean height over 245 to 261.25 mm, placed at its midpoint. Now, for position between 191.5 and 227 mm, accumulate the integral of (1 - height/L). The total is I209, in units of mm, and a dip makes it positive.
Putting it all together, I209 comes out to 1.4 mm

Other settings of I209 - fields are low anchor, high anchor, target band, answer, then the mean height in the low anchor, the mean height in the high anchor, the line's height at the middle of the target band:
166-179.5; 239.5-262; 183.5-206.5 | 0.9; 13.3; 13.9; 13.4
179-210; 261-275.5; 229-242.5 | -1.1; 13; 13.2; 13.1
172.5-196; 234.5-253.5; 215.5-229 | -0.1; 13.1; 13.9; 13.6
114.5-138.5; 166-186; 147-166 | -0.2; 13.8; 13.2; 13.4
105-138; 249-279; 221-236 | -0.6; 13.7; 13.5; 13.5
